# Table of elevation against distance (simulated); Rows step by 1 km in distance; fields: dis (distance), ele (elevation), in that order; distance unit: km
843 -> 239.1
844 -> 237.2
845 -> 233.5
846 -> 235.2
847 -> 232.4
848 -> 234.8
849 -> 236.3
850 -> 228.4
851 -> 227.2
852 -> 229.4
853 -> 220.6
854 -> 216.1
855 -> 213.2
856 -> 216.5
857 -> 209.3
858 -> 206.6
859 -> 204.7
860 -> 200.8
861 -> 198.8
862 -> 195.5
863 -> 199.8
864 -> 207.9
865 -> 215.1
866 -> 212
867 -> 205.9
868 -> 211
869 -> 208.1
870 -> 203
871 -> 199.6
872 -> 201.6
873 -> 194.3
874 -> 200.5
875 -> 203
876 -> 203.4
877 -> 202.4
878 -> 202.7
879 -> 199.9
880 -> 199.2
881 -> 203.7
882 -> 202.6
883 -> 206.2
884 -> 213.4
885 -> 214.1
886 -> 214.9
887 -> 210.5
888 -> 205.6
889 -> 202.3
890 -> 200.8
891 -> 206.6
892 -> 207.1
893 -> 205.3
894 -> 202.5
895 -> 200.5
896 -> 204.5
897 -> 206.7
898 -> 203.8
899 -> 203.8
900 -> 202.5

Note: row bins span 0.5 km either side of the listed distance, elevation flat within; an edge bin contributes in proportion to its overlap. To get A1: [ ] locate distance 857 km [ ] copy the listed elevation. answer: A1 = 209.3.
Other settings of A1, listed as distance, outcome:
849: 236.3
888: 205.6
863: 199.8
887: 210.5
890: 200.8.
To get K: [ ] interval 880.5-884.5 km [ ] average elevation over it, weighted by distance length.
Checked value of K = 206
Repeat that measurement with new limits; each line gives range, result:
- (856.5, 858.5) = 208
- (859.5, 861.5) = 200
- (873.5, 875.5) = 202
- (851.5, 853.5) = 225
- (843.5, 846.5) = 235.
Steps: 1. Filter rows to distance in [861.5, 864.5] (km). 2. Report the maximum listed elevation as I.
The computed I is 207.9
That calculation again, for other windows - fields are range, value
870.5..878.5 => 203.4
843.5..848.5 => 237.2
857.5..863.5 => 206.6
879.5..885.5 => 214.1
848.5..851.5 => 236.3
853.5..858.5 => 216.5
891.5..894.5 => 207.1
